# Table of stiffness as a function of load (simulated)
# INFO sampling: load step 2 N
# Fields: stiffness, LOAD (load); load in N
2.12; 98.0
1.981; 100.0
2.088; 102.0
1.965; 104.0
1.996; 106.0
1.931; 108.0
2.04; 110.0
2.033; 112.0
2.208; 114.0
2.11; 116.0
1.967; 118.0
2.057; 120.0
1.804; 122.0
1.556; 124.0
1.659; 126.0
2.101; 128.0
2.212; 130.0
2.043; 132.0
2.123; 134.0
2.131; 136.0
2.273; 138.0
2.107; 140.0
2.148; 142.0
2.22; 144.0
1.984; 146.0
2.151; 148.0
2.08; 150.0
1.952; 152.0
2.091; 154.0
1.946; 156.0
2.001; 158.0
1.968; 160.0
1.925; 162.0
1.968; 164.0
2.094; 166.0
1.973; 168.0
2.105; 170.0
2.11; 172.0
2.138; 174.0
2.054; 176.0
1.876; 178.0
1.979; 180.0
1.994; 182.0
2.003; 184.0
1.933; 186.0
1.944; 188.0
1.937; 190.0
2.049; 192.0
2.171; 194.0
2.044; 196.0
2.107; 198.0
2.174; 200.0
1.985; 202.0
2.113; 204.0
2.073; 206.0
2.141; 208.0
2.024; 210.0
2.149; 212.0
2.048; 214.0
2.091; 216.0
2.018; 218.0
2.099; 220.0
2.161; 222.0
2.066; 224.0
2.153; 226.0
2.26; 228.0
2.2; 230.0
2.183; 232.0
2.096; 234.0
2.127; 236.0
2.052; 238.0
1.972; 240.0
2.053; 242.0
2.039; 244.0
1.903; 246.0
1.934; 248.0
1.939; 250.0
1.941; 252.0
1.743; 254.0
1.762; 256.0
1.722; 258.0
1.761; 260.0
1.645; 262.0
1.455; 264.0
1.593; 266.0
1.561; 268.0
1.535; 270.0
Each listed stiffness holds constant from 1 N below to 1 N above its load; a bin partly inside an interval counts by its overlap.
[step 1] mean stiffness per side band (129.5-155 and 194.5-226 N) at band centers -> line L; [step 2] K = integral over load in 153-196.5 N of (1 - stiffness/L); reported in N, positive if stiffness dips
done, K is 1.85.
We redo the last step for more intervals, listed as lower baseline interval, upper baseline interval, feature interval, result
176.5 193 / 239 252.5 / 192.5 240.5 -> -3.3 N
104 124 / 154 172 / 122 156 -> -0.7 N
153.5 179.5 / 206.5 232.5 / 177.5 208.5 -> 0.5 N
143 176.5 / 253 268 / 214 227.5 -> -2.1 N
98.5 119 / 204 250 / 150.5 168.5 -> 0.5 N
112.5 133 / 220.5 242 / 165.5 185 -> 0.1 N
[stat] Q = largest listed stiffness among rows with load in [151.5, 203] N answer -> 2.174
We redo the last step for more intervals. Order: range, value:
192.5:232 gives 2.26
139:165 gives 2.22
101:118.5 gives 2.208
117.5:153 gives 2.273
